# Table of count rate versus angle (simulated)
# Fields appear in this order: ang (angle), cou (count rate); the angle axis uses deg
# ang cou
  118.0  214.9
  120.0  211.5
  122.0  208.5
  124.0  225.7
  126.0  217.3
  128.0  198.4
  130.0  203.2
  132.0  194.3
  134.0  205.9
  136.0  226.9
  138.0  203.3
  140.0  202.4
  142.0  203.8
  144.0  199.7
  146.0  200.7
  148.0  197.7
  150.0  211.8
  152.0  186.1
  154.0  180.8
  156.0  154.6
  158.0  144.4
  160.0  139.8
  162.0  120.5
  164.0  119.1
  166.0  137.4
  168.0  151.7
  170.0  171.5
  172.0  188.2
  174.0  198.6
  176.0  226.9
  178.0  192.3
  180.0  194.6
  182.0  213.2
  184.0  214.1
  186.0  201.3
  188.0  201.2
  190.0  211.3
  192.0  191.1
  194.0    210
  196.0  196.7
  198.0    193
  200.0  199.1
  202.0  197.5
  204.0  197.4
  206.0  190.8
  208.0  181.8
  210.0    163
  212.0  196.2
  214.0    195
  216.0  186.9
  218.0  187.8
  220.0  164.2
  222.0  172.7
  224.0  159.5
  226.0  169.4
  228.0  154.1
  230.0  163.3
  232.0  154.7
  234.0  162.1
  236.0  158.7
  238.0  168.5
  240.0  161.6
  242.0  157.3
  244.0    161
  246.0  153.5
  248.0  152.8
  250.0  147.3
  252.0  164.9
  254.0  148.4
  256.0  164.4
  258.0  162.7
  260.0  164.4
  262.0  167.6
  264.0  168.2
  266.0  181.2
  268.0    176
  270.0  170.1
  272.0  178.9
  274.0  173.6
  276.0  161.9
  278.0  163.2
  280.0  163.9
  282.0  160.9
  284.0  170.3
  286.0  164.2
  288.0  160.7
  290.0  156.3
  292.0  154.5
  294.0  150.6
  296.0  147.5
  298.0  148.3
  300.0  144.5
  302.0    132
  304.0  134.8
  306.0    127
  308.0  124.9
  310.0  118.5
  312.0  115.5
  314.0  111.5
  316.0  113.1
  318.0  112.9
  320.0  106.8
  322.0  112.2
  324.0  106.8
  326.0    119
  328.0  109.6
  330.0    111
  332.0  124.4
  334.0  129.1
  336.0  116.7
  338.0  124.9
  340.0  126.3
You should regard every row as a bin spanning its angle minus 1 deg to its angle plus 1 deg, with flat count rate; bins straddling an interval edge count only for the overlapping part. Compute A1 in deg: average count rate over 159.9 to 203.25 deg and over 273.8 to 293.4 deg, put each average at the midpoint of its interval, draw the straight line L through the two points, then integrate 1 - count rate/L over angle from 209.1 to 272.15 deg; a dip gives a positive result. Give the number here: 2.1 deg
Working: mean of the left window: 186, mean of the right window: 162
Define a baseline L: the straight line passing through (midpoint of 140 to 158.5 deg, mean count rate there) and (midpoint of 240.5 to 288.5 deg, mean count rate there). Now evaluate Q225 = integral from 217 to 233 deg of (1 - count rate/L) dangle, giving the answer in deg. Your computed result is 0.6 deg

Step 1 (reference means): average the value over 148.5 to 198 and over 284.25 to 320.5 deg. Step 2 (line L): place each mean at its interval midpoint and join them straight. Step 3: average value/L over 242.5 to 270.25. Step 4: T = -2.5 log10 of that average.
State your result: -0.07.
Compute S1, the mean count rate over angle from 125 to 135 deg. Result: 204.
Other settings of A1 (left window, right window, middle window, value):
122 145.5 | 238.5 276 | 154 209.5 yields 2.1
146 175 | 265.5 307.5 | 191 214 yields -4.2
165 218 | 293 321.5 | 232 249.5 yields 0.6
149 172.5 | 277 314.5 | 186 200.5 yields -4.2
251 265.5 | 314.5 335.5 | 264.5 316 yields -3.8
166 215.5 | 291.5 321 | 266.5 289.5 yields -3.6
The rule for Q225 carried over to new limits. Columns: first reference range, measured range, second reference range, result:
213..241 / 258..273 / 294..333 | -2.4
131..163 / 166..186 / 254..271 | -1.2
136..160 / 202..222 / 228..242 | -2.0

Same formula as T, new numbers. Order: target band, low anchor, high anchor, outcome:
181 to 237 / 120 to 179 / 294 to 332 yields -0.132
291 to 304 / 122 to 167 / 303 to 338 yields -0.151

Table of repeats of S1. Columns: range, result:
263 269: 175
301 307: 131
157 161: 142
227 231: 159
